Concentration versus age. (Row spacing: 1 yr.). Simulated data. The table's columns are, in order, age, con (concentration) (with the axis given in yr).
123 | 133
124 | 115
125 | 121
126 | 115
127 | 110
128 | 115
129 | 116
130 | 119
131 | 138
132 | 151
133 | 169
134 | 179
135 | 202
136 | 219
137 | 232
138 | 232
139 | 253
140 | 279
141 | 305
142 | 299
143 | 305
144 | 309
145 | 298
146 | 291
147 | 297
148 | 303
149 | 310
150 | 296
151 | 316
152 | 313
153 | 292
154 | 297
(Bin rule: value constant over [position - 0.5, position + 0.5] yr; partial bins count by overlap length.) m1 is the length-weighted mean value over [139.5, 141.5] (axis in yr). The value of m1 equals 292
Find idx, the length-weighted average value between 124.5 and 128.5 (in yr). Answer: 115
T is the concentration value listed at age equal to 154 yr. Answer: 297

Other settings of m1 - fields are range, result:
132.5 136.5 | 192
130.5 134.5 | 159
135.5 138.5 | 228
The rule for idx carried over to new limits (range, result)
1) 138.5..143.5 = 288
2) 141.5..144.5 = 304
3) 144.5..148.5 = 297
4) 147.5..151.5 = 306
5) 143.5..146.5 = 299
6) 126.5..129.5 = 114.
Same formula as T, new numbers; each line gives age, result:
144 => 309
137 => 232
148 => 303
